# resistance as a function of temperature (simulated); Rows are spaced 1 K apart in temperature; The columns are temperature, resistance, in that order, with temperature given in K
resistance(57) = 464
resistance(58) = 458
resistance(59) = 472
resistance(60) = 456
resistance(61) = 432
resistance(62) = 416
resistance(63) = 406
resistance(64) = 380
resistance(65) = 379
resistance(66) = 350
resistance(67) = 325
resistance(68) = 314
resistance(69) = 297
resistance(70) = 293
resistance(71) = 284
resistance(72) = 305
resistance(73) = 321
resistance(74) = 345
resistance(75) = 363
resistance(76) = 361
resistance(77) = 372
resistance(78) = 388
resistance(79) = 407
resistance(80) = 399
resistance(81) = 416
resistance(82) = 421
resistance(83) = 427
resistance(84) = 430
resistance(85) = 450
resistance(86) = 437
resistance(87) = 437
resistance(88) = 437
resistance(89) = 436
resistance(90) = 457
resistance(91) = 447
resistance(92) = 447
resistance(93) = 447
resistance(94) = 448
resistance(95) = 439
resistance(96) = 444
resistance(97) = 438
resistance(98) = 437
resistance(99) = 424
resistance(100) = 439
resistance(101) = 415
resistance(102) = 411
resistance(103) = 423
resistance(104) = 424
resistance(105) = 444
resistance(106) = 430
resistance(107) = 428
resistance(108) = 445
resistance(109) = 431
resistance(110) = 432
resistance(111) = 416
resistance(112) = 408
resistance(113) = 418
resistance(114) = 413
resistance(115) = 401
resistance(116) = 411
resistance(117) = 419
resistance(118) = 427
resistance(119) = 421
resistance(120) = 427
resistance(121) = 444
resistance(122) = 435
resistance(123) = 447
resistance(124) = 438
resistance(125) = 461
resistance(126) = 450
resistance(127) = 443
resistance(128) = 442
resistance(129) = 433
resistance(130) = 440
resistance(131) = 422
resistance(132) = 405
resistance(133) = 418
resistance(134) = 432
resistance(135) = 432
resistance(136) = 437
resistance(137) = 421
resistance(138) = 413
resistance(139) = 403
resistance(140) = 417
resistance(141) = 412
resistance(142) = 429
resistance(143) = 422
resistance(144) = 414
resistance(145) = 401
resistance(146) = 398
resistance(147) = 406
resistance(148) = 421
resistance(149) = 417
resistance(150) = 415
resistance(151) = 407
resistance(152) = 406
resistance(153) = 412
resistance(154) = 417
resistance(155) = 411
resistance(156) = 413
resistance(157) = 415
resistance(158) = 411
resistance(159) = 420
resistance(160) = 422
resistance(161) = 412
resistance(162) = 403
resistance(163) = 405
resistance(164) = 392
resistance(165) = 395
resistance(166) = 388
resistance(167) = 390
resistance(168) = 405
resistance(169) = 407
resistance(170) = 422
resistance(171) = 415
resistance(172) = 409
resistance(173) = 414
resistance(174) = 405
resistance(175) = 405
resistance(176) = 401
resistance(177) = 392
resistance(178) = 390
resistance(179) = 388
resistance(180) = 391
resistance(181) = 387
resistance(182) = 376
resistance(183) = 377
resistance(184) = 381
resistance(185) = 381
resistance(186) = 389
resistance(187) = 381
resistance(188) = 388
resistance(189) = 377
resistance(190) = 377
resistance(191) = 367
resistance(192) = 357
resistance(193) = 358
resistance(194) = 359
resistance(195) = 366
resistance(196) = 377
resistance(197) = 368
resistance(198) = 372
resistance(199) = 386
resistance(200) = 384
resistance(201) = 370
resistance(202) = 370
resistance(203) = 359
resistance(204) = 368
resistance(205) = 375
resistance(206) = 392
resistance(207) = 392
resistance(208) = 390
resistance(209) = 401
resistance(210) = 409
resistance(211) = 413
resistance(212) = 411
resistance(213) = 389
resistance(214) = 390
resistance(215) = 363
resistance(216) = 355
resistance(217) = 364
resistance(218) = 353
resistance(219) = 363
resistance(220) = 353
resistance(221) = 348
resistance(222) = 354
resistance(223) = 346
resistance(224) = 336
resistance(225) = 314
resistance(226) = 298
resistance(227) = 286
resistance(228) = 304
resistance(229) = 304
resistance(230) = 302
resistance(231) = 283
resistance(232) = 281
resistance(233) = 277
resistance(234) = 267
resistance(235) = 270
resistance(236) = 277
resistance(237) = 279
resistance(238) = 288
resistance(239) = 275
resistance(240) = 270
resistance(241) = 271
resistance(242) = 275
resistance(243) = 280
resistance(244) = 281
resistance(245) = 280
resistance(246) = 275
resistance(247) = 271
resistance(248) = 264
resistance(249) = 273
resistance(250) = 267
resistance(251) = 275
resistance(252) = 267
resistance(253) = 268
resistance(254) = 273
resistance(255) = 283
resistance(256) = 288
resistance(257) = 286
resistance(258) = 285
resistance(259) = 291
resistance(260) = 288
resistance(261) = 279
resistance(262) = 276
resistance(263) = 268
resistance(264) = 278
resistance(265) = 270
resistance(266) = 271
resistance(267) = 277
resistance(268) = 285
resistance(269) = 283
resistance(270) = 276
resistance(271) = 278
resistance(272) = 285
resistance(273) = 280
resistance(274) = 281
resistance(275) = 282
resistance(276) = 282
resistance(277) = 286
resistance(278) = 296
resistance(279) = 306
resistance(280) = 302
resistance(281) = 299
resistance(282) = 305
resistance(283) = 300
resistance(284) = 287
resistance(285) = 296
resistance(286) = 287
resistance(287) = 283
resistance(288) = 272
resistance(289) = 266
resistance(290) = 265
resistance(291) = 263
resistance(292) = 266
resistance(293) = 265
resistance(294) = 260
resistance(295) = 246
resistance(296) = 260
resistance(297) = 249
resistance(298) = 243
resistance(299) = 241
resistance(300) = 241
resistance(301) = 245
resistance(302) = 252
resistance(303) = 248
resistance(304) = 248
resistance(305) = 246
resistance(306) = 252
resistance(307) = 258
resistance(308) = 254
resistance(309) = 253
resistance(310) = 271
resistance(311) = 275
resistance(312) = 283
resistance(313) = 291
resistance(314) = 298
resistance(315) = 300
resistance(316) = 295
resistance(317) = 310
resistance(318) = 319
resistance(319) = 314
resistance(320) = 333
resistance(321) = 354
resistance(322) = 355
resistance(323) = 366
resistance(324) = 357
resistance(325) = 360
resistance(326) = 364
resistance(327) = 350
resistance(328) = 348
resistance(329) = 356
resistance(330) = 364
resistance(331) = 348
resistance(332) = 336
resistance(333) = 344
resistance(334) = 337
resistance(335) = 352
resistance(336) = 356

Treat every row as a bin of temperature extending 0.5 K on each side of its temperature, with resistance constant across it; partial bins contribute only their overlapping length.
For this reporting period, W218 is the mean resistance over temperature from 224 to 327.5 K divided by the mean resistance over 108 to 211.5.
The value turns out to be 0.70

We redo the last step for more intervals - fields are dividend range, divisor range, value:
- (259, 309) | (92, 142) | 0.63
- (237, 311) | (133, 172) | 0.66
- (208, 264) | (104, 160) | 0.73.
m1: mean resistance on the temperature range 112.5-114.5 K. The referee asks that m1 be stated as 416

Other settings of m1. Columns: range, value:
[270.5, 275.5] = 281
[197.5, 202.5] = 376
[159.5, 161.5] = 417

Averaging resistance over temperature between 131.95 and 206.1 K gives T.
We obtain 398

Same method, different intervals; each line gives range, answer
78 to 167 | 424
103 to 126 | 429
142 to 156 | 412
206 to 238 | 338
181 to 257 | 334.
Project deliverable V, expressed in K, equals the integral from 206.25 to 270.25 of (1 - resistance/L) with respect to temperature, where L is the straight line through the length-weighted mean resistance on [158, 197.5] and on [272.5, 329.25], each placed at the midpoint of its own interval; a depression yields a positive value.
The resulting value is 6.54 K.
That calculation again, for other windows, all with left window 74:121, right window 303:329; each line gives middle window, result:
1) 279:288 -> 0.81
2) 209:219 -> -0.61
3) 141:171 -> -1.37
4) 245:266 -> 3.86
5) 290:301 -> 2.20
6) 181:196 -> 0.00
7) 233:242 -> 1.90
